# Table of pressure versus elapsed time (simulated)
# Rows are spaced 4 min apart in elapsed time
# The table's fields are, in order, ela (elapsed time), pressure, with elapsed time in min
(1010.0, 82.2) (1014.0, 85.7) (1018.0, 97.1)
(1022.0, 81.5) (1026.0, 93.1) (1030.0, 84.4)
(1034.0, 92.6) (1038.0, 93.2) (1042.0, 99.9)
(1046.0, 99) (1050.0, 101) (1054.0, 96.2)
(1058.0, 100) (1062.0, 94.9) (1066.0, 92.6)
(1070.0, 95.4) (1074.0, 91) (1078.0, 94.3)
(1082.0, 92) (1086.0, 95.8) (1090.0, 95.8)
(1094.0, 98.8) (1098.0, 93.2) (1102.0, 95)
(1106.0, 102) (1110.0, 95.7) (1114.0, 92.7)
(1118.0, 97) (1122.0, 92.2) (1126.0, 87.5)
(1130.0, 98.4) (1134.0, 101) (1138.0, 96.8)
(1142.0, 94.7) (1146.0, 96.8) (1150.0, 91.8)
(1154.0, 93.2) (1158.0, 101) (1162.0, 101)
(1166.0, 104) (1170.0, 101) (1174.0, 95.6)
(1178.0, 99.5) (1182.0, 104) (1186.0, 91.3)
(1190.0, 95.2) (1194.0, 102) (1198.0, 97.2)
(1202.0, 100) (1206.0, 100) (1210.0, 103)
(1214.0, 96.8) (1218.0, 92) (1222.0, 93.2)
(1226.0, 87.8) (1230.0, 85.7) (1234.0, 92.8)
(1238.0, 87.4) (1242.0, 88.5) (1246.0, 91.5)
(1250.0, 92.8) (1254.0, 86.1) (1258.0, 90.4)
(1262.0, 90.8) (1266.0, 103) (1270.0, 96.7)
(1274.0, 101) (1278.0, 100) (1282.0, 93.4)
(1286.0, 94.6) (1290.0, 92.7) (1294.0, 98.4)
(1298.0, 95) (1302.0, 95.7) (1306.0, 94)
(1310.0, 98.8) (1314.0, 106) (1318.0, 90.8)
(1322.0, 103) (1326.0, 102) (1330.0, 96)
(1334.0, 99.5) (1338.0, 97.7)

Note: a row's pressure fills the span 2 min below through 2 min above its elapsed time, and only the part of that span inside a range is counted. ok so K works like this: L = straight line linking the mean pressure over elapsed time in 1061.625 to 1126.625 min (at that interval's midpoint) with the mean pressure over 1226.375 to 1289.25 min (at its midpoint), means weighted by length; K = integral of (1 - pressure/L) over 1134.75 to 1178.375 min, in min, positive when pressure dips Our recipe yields -1.8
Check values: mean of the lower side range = 94.6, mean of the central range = 97.8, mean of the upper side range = 92.8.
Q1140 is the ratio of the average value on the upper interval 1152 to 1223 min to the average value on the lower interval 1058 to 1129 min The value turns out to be 1.0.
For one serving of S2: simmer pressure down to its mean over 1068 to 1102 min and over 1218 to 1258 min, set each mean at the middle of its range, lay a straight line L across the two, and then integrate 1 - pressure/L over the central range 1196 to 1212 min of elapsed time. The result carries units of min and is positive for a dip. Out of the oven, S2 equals -1.63 min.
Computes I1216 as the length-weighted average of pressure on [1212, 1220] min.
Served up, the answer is 94.4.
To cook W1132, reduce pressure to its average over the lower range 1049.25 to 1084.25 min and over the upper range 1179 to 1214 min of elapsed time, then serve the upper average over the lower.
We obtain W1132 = 1.04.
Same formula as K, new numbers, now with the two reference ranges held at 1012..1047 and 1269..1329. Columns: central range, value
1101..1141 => -0.9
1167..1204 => -1.4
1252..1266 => 0.8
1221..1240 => 1.3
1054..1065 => -0.5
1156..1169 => -1.0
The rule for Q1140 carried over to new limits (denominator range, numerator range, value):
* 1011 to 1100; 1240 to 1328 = 1.02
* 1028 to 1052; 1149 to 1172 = 1.04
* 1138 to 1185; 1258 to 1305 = 0.98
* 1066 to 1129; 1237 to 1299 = 0.99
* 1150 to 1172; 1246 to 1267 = 0.93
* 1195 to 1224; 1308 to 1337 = 1.02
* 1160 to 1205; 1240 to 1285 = 0.95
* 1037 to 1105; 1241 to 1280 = 0.98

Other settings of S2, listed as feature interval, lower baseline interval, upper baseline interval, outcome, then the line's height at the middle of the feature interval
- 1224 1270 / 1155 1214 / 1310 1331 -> 4.0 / 99.5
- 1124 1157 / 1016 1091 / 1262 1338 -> 0.1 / 95.4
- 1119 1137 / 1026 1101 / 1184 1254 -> -0.1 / 94.4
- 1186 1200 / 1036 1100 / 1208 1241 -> -0.6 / 92.9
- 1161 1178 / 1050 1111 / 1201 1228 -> -0.8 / 95.9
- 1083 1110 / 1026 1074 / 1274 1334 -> -0.3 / 95.5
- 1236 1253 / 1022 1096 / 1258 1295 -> 1.1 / 96.1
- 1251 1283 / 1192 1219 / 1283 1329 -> 0.9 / 97.9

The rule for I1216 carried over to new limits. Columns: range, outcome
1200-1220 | 98.4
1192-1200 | 99.6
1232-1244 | 89.6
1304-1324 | 98.5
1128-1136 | 99.7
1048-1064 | 98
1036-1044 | 96.6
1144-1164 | 96.8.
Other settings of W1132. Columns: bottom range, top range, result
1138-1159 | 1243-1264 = 0.95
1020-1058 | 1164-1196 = 1.06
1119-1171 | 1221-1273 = 0.94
